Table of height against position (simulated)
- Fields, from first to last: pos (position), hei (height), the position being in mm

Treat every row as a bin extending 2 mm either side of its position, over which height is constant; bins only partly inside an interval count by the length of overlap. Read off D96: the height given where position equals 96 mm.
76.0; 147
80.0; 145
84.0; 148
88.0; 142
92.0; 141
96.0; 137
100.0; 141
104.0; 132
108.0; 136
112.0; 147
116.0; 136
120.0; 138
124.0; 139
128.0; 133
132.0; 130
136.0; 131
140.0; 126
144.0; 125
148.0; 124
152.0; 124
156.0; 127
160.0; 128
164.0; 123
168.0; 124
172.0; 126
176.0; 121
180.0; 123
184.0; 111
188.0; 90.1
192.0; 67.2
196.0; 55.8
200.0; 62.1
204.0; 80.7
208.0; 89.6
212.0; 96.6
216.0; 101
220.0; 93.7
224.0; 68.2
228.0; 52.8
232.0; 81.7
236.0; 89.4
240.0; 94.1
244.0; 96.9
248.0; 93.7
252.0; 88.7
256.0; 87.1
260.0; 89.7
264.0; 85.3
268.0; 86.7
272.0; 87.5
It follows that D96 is 137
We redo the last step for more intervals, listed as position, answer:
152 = 124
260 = 89.7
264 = 85.3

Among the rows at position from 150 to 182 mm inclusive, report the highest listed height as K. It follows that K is 128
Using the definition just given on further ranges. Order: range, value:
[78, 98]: 148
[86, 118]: 147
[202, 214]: 96.6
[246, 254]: 93.7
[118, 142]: 139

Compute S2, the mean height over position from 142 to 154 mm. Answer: 124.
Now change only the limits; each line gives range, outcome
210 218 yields 98.8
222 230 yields 60.5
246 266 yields 88.9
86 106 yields 139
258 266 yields 87.5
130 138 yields 130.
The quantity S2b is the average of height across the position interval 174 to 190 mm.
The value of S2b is 111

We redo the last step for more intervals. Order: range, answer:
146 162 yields 126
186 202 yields 68.8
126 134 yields 132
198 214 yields 82.2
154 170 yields 126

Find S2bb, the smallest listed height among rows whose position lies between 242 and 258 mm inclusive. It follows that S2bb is 87.1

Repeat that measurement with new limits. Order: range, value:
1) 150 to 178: 121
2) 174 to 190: 90.1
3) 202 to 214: 80.7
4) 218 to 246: 52.8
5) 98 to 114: 132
